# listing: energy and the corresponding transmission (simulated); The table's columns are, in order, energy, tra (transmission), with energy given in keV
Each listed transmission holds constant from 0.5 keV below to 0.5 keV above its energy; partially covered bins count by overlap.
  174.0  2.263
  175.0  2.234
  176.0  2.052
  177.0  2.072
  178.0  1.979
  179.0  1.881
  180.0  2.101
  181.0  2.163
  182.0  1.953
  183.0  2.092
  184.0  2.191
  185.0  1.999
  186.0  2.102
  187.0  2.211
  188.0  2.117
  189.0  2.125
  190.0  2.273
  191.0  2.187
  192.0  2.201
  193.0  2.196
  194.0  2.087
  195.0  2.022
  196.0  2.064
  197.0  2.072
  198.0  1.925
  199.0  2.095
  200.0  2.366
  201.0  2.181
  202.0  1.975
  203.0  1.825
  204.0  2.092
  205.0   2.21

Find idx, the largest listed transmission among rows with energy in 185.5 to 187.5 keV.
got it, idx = 2.211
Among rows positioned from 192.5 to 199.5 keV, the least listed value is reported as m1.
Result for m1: 1.925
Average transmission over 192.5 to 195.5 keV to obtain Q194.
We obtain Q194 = 2.1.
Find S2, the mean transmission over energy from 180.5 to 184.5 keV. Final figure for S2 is 2.1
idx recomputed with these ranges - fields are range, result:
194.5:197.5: 2.072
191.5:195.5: 2.201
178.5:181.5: 2.163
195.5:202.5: 2.366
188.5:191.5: 2.273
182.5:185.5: 2.191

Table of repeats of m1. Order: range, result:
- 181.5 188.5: 1.953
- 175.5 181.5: 1.881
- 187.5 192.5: 2.117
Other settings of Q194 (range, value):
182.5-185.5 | 2.09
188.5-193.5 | 2.2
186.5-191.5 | 2.18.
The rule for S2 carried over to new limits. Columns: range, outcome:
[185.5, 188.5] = 2.14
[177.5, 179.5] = 1.93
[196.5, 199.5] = 2.03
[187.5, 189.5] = 2.12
